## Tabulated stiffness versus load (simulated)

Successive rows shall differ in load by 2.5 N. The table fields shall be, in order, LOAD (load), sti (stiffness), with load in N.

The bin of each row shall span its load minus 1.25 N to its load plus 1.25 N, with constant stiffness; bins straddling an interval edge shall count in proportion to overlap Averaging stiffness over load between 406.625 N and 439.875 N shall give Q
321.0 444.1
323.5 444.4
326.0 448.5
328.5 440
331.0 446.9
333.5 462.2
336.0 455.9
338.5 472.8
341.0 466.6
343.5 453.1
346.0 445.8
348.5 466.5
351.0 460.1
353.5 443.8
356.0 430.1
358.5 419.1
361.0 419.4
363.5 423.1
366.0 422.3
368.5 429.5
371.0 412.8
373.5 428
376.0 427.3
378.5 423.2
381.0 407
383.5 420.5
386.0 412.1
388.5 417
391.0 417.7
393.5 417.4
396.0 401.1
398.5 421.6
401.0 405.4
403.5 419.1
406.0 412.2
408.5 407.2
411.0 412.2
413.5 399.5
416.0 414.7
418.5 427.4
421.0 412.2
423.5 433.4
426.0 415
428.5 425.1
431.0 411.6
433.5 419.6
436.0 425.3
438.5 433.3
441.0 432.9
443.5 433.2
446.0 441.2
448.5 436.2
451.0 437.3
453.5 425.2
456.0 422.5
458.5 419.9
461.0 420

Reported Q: 418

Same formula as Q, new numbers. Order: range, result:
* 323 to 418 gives 430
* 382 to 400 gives 415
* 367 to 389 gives 420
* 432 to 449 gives 431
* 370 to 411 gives 416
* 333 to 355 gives 458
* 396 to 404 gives 413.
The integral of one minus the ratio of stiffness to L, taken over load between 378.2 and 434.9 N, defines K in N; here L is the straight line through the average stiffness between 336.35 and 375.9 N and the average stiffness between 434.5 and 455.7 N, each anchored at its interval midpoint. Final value 2.6 N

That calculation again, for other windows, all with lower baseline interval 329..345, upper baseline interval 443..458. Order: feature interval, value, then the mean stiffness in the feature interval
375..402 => 1.9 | 415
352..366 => 0.8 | 427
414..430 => 0.7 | 420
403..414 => 0.8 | 410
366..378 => 0.7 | 424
